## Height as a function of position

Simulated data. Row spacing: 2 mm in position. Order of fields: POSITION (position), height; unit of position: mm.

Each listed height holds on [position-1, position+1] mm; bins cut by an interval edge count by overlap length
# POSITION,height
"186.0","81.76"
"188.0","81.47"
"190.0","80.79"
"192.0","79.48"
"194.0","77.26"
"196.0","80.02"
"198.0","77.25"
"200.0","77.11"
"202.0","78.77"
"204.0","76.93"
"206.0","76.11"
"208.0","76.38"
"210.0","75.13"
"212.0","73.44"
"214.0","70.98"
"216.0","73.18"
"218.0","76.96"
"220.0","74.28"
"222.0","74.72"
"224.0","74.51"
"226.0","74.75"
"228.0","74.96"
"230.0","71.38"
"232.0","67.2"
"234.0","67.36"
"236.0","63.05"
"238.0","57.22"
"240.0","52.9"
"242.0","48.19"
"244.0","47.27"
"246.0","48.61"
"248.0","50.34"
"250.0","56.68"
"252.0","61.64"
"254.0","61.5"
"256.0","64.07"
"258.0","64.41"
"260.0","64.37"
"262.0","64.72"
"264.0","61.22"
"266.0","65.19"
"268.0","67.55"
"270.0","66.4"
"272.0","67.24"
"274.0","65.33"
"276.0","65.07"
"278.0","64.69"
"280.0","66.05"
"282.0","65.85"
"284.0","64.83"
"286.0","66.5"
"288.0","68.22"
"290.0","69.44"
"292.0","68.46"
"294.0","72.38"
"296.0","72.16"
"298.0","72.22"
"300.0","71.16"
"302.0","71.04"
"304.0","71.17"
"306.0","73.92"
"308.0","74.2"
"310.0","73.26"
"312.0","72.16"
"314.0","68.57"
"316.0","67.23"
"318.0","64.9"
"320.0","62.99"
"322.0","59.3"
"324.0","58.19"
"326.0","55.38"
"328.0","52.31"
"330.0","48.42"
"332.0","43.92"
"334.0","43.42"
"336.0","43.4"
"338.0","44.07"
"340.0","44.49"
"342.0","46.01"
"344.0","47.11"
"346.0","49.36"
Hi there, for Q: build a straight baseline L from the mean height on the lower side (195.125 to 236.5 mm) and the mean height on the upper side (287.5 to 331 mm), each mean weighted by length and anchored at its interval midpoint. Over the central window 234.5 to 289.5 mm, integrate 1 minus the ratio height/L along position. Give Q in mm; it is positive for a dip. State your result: 6.8 mm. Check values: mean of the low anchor 74.1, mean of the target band 61.6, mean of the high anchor 66.7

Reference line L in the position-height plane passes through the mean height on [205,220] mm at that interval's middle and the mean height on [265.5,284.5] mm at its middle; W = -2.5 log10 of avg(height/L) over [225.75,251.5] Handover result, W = 0.19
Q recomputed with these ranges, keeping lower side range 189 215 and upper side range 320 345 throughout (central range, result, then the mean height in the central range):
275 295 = -2.6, 67.1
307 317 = -3.2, 71.1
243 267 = 2.3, 59.2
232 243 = 1.7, 58.6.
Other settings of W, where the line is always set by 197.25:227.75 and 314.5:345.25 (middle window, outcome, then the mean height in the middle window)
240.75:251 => 0.34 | 50.3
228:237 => 0.05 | 68.1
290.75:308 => -0.22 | 71.7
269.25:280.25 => -0.04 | 65.8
